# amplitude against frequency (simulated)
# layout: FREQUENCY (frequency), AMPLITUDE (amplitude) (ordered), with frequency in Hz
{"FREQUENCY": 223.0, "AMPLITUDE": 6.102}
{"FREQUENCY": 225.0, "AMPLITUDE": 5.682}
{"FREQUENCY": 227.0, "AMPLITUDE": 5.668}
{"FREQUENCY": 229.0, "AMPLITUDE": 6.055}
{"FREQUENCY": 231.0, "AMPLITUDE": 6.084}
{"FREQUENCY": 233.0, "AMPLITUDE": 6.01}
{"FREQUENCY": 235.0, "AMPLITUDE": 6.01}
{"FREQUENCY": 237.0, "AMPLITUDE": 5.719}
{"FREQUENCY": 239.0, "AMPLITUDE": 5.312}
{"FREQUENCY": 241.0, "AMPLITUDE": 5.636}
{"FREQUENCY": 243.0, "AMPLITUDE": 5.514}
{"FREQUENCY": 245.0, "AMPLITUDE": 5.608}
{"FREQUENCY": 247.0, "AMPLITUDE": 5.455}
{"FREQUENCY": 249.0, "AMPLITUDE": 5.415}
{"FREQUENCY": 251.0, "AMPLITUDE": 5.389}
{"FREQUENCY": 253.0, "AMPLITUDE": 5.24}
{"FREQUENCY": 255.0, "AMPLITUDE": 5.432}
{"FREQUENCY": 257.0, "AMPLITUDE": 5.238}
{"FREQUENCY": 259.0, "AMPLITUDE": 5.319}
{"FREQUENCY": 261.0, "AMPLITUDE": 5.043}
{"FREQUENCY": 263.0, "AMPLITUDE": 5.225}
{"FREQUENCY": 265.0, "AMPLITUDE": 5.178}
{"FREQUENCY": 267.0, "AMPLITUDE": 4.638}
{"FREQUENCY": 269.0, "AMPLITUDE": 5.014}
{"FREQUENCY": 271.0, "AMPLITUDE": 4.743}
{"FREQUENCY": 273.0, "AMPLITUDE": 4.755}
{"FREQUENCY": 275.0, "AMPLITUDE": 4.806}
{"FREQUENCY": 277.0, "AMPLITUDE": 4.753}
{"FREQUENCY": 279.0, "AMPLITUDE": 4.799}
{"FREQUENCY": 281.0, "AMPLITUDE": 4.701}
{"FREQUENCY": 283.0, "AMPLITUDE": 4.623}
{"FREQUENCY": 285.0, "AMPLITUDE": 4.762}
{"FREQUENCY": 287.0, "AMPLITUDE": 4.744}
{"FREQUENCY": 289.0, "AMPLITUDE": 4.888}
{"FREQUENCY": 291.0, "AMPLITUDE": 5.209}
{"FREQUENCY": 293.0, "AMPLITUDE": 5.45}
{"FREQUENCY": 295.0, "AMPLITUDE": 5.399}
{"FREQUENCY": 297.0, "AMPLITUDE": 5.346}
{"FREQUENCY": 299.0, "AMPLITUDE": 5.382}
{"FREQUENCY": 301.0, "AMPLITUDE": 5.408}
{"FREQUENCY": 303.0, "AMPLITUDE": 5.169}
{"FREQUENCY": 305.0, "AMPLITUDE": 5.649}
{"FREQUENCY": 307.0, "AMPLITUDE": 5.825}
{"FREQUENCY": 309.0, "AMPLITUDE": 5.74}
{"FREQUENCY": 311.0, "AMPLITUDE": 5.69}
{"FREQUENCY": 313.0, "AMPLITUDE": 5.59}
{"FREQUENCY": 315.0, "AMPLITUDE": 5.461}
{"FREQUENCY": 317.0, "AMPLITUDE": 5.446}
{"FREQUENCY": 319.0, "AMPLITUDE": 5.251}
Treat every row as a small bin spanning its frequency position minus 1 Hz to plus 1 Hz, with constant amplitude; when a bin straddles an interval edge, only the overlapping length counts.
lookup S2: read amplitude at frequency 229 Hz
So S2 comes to 6.055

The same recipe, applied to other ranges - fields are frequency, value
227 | 5.668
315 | 5.461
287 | 4.744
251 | 5.389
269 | 5.014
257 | 5.238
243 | 5.514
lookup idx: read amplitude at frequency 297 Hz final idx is 5.346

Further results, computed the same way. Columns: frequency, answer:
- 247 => 5.455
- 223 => 6.102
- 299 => 5.382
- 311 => 5.69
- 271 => 4.743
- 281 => 4.701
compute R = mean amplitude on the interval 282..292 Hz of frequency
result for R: 4.85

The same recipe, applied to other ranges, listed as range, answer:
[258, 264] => 5.2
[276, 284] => 4.72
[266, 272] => 4.8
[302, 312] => 5.61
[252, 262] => 5.25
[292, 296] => 5.42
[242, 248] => 5.53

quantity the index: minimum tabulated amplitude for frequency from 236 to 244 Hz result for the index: 5.312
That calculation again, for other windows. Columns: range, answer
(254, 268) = 4.638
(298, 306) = 5.169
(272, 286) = 4.623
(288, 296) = 4.888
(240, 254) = 5.24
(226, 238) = 5.668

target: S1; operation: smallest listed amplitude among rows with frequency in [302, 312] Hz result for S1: 5.169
